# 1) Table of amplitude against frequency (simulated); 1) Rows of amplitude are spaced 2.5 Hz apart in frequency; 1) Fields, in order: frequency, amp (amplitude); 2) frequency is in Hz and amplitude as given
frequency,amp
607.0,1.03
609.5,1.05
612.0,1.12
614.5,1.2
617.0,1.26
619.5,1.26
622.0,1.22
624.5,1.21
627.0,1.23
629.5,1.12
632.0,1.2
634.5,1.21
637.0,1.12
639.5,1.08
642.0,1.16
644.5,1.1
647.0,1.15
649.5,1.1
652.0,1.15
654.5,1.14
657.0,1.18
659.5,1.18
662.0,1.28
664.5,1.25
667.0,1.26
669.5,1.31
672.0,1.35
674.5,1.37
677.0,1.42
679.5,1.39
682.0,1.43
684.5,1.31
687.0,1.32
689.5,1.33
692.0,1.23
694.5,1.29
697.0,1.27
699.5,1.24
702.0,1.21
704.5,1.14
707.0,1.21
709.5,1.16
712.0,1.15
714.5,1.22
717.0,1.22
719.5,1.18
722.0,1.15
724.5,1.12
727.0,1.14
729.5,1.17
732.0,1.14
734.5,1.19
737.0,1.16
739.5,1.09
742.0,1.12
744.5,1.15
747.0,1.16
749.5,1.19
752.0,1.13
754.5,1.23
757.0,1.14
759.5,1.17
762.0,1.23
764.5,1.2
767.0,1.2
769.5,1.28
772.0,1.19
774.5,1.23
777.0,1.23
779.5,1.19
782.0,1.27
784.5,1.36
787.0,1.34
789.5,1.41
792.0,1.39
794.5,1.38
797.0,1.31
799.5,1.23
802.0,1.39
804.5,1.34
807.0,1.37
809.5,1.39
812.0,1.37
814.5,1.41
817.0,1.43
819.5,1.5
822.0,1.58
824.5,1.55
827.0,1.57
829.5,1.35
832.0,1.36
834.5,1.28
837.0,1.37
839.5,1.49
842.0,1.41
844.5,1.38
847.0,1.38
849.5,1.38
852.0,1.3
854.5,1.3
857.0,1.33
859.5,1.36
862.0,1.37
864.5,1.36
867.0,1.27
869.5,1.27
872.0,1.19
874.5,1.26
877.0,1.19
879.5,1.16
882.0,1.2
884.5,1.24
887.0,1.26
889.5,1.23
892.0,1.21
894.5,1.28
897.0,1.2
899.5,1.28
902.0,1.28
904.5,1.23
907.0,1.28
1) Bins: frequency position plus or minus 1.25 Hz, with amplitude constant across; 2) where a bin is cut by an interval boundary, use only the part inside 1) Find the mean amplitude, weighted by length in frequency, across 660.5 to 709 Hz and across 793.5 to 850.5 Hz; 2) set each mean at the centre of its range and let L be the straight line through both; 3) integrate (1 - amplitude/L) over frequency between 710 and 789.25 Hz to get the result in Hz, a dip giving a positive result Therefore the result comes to 8.9 Hz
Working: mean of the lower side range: 1.29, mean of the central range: 1.19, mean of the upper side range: 1.4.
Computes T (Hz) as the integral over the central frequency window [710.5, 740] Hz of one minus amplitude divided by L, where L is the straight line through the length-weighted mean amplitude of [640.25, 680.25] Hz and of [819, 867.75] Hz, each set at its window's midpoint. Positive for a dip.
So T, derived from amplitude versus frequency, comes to 2.9 Hz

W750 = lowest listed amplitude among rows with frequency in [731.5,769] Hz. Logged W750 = 1.09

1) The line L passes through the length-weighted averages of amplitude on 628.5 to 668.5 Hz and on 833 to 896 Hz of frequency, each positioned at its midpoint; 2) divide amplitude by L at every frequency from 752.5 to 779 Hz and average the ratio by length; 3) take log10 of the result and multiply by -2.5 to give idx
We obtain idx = 0.03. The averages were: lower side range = 1.17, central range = 1.21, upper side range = 1.3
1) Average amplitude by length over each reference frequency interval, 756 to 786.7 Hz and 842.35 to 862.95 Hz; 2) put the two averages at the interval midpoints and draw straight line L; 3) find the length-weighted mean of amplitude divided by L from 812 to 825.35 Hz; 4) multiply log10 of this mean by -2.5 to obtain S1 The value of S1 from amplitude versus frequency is -0.14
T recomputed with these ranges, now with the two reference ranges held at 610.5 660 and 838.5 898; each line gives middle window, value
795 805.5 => -0.5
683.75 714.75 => -0.9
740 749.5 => 0.6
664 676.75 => -1.4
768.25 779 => 0.1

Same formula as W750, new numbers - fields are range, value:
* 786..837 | 1.23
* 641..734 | 1.1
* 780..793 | 1.27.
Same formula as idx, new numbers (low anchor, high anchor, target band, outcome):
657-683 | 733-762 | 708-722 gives 0.04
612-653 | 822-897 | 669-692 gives -0.13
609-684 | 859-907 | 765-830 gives -0.09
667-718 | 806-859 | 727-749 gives 0.15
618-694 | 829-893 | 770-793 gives -0.01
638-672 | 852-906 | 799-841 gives -0.14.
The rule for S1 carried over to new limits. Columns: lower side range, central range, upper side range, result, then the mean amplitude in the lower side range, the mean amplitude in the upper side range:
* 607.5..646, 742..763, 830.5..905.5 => 0.06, 1.17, 1.29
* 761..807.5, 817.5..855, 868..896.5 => -0.13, 1.29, 1.23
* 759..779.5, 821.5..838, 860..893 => -0.16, 1.22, 1.25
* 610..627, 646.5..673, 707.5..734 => -0.02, 1.21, 1.17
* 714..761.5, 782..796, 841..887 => -0.13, 1.16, 1.3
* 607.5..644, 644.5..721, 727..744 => -0.08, 1.17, 1.14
